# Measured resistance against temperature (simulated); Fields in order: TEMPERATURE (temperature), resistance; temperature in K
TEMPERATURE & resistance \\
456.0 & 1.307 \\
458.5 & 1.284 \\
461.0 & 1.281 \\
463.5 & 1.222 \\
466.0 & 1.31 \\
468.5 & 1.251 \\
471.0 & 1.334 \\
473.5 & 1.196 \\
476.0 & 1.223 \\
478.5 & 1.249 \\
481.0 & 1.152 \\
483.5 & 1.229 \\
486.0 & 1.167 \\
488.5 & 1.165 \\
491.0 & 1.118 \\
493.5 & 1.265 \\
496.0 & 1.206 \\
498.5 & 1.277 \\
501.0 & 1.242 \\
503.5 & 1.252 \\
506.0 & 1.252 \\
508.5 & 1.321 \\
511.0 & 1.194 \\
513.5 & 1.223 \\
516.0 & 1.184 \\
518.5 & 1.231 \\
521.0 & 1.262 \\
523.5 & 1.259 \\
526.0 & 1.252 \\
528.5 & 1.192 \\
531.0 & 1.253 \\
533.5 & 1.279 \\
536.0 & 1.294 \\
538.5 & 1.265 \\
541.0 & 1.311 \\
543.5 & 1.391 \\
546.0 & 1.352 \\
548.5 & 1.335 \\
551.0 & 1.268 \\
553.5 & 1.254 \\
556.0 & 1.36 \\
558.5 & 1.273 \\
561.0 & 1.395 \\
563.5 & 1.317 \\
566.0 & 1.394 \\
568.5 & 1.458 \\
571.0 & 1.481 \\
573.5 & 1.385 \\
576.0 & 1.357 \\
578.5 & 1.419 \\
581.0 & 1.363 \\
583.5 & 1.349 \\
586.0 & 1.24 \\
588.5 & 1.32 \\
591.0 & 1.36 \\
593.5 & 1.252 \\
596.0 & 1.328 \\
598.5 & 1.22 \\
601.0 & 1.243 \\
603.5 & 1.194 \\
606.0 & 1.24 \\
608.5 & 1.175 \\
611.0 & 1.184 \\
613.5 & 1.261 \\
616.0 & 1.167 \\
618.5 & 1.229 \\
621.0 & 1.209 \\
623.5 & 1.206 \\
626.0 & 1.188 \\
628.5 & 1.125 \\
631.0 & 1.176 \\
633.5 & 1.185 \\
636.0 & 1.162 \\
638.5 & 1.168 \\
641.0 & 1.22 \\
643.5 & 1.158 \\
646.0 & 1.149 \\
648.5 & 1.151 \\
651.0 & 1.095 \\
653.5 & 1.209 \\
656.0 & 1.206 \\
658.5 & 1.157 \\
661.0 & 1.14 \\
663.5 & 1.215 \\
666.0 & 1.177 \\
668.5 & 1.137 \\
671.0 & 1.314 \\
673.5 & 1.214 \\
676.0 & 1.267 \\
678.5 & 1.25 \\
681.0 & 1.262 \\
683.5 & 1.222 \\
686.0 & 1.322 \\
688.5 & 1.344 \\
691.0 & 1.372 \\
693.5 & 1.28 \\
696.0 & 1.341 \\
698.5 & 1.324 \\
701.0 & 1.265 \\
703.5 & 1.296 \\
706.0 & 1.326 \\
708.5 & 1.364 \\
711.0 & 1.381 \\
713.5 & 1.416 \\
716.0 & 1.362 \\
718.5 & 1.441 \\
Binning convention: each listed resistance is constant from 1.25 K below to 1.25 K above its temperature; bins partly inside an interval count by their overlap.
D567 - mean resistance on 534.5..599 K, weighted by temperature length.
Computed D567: 1.34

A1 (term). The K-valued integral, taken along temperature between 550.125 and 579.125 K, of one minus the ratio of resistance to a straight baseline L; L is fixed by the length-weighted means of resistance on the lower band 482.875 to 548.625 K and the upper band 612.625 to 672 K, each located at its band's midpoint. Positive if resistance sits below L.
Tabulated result -3.3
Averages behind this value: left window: 1.25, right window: 1.18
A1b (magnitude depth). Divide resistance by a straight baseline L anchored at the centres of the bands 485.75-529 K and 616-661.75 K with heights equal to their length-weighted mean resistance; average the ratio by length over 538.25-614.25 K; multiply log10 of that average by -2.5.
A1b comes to -0.10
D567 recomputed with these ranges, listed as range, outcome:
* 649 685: 1.2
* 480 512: 1.22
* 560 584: 1.39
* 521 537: 1.25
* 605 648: 1.19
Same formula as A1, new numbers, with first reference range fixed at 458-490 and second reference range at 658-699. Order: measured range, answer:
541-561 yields -1.31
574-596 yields -1.56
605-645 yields 1.91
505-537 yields -0.17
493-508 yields -0.19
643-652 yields 0.82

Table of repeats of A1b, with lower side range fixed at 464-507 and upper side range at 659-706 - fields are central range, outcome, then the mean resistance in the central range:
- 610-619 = 0.04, 1.21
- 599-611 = 0.03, 1.21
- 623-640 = 0.07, 1.17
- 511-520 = 0.02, 1.21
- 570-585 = -0.12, 1.39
